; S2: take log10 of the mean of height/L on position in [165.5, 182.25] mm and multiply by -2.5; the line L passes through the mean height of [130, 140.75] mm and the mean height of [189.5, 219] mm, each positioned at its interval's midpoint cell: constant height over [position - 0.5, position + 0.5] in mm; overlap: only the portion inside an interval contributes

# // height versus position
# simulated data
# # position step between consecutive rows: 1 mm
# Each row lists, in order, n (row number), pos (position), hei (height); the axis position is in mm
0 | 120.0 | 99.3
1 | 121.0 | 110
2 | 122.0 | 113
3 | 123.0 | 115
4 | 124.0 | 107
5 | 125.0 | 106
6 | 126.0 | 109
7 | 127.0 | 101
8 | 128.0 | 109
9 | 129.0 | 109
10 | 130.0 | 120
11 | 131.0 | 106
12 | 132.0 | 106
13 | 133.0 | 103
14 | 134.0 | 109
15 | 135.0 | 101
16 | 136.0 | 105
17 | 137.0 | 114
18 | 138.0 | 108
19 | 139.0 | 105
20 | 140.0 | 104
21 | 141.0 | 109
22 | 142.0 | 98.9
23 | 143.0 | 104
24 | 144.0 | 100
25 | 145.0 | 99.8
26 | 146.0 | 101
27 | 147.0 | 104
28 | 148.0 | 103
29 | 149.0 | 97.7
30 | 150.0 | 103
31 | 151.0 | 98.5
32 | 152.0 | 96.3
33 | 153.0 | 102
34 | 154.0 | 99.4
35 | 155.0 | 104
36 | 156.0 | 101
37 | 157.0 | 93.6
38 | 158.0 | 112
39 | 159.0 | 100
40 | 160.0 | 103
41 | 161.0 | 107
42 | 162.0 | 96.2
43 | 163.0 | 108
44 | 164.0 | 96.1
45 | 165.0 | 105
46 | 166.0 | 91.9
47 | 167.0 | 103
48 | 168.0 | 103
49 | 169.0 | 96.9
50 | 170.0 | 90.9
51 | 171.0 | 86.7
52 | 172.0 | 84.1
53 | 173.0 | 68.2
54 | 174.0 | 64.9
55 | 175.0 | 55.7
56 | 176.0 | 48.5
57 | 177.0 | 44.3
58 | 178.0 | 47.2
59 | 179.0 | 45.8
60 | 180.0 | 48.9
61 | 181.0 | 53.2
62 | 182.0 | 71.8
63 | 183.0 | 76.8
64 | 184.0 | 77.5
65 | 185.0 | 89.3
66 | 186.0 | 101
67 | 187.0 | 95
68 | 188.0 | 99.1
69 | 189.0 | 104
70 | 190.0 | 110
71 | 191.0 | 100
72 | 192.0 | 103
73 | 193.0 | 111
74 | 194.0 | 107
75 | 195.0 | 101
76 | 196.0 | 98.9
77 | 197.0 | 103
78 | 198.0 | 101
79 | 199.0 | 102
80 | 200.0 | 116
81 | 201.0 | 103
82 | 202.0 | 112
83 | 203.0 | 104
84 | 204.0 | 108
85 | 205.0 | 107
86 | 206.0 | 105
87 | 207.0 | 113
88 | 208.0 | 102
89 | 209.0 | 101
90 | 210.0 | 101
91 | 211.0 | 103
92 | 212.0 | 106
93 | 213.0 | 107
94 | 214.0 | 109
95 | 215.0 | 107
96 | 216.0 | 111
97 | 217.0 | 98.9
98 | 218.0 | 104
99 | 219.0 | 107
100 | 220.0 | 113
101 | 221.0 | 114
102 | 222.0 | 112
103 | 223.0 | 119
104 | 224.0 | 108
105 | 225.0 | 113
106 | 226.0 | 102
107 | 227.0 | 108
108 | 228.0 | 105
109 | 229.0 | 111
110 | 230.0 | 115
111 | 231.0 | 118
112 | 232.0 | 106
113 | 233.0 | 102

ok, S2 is 0.44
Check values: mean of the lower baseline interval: 107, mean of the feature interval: 70.9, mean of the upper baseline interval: 105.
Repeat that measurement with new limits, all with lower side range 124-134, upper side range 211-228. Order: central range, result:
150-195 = 0.21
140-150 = 0.06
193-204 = 0.03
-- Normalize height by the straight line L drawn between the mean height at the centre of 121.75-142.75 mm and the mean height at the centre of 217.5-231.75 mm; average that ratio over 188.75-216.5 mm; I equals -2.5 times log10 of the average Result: 0.04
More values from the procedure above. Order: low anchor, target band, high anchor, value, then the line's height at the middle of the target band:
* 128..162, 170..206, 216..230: 0.22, 107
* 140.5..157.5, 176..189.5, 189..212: 0.39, 104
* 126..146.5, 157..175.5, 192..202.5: 0.14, 106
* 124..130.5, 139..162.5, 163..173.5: -0.02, 99.9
